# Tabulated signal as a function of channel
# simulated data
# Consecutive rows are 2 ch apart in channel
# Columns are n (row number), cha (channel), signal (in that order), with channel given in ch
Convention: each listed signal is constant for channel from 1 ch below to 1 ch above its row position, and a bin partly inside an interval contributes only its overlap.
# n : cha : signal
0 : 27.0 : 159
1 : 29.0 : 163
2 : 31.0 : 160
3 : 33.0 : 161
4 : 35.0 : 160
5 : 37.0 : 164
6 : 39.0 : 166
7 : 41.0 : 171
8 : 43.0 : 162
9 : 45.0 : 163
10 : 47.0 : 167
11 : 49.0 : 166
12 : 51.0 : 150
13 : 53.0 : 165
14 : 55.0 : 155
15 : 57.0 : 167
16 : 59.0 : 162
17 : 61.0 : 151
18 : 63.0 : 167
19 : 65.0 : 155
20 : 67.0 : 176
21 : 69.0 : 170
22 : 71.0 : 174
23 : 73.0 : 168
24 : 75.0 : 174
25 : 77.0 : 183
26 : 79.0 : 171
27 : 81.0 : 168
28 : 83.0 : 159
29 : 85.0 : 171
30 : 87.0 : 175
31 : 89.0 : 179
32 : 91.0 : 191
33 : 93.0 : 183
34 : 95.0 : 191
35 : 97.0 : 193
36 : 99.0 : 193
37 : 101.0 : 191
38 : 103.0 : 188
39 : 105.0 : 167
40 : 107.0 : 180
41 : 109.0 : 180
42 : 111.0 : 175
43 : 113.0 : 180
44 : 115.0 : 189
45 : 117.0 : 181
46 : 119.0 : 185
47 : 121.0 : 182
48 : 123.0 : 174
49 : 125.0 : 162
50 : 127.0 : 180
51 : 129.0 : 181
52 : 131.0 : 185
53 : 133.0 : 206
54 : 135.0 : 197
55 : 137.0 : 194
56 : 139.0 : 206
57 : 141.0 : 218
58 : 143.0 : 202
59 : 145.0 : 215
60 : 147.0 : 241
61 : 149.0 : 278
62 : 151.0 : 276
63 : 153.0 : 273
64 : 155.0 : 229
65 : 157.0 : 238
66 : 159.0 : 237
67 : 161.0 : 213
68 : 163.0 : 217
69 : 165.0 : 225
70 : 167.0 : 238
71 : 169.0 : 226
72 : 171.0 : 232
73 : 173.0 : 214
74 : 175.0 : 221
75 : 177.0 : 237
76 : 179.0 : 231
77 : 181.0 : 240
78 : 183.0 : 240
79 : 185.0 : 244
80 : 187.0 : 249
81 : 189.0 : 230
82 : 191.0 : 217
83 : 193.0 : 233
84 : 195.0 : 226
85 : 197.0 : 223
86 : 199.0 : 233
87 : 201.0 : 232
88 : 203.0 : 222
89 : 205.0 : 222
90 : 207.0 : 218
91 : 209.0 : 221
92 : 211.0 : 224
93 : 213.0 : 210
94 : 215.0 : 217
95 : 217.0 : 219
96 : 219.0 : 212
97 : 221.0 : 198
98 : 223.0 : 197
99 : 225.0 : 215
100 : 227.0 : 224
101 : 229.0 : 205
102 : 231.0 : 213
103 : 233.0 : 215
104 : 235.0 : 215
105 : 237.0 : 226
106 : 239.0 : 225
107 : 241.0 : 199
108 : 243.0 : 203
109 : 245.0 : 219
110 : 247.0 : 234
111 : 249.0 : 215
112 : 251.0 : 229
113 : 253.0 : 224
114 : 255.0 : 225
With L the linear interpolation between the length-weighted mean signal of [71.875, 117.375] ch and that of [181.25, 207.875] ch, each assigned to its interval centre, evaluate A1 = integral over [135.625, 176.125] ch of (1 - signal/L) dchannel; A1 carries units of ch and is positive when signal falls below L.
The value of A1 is -3.63 ch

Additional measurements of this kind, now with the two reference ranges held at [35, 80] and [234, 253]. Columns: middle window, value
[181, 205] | -3.2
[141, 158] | -4.5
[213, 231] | 0.1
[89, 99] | -0.7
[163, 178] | -2.2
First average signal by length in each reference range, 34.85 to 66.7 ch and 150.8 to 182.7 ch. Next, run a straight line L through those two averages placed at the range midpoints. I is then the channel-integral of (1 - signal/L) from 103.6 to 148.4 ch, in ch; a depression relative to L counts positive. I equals 3.8 ch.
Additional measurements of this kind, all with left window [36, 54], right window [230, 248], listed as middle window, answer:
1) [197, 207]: -0.94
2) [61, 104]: -0.61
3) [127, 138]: -0.23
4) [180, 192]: -2.05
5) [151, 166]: -3.20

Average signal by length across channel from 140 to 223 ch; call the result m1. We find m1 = 229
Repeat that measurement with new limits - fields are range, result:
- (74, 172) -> 199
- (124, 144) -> 193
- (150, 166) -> 238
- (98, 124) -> 182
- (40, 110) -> 172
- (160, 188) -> 230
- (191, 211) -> 225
